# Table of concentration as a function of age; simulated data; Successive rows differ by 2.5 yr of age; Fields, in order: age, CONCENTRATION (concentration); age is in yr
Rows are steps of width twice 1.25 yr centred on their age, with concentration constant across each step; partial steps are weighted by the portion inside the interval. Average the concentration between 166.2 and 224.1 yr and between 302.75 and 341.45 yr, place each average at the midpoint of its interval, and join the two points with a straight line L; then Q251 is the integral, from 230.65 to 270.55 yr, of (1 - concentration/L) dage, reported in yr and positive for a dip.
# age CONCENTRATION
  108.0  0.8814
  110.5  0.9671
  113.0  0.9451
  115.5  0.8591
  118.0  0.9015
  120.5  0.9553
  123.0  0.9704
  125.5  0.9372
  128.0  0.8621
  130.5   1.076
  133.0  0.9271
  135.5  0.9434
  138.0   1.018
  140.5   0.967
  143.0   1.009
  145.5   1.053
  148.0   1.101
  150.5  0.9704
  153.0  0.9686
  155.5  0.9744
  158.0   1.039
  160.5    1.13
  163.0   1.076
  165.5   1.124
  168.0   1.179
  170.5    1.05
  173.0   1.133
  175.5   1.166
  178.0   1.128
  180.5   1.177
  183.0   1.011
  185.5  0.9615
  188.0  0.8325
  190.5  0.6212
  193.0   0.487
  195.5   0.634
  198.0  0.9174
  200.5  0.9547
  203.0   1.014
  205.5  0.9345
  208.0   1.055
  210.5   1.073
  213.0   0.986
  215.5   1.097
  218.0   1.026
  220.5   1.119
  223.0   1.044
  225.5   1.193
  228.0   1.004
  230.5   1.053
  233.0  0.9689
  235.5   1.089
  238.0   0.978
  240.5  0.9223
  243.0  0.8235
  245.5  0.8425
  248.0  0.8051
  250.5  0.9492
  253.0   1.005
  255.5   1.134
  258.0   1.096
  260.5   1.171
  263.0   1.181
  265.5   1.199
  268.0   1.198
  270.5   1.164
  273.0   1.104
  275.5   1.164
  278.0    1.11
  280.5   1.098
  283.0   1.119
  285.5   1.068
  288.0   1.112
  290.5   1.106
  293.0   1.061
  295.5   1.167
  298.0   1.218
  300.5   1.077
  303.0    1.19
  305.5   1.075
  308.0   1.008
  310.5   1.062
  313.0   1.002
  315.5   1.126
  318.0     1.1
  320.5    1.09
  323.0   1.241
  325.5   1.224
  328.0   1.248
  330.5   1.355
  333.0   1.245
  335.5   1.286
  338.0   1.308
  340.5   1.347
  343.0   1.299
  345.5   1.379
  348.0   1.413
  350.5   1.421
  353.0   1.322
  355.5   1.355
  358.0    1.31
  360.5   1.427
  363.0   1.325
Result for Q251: 1.5 yr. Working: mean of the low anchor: 0.984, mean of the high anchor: 1.18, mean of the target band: 1.03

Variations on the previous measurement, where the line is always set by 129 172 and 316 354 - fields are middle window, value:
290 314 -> 2.7 yr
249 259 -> 1.2 yr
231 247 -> 2.9 yr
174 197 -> 4.0 yr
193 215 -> 3.6 yr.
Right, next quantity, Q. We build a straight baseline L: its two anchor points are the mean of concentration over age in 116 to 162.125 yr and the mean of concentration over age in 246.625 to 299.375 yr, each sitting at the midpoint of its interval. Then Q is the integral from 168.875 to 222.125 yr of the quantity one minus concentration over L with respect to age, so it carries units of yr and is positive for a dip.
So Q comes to 3.3 yr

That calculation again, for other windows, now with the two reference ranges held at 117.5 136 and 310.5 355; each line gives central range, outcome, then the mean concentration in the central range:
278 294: 1.2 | 1.1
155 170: -1.3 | 1.09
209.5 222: 0.2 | 1.06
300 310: 1.0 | 1.09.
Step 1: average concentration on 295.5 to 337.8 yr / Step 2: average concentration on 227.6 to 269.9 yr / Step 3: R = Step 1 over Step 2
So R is 1.13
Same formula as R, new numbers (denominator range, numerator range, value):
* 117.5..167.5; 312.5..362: 1.27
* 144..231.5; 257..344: 1.15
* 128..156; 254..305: 1.14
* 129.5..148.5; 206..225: 1.05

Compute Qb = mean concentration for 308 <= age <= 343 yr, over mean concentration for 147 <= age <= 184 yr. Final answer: 1.11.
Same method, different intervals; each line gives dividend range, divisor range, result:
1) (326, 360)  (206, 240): 1.27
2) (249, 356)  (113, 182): 1.15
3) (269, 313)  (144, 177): 1.03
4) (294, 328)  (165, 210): 1.17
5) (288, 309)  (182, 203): 1.37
